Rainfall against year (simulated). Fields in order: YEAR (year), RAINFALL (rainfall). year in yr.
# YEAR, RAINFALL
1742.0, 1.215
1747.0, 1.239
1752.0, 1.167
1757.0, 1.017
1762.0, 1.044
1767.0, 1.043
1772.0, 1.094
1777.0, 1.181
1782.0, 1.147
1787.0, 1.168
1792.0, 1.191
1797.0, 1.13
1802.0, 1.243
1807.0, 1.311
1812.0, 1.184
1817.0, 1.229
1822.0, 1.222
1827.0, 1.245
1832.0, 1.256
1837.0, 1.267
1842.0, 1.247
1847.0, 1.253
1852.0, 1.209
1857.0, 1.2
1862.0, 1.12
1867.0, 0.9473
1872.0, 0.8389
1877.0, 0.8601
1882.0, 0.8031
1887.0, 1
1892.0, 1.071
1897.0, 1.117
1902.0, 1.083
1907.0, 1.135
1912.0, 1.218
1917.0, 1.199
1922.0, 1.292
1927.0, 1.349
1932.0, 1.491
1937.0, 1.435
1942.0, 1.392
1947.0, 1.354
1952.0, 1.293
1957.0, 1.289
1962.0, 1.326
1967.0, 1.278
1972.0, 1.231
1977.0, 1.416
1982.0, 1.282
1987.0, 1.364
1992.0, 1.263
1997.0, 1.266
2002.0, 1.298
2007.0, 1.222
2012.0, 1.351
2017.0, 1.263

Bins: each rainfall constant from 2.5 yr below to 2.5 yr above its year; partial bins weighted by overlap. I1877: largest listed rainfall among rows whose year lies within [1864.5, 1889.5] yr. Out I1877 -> 1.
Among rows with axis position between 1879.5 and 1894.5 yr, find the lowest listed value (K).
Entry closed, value 0.8031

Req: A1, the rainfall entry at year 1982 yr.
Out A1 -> 1.282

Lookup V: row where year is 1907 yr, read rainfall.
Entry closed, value 1.135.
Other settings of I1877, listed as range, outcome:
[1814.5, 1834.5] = 1.256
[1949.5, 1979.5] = 1.416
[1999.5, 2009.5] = 1.298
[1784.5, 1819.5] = 1.311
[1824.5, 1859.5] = 1.267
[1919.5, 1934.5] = 1.491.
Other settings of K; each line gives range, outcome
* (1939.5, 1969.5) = 1.278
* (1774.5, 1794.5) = 1.147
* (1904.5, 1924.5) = 1.135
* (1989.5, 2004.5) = 1.263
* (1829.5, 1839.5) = 1.256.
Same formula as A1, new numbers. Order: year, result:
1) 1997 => 1.266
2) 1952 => 1.293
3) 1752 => 1.167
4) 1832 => 1.256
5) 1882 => 0.8031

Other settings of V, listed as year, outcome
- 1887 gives 1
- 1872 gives 0.8389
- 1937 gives 1.435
